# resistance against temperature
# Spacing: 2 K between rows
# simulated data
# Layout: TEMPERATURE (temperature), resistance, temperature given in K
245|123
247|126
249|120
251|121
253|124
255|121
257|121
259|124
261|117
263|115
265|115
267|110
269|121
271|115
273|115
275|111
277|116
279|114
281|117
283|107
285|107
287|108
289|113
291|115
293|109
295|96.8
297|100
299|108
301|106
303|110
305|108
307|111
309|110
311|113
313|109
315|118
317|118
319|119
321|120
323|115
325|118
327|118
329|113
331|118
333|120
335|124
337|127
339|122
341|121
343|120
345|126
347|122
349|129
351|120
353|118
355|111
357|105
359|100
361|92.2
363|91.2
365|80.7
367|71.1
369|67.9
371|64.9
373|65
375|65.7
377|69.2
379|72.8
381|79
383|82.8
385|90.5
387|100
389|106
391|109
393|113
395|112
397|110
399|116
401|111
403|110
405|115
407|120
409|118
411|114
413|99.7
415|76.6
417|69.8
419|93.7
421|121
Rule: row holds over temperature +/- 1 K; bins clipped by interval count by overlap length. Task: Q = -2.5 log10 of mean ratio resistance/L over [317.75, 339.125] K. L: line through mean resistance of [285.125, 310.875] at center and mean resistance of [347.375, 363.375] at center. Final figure -0.10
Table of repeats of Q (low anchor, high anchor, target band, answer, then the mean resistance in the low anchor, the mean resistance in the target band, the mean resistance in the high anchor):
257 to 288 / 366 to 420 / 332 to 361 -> -0.16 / 114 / 118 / 93.4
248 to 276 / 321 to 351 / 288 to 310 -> 0.11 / 118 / 108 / 121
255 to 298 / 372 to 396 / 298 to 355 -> -0.16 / 113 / 117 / 88.8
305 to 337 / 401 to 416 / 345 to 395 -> 0.19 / 116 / 93.8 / 108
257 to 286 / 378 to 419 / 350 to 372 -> 0.14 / 115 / 92.9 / 101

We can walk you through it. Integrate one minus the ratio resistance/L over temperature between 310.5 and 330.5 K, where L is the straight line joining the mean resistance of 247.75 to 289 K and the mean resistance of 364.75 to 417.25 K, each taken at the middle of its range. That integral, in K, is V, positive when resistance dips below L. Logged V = -1.9 K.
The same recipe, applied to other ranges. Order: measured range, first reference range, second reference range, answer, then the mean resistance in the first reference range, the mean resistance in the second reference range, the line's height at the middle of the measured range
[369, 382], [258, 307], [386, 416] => 4.8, 112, 109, 109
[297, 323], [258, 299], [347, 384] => -2.1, 112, 89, 104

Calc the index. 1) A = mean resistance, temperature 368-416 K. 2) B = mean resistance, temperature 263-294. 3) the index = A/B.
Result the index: 0.8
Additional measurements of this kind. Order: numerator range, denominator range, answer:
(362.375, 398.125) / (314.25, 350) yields 0.72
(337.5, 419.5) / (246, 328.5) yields 0.87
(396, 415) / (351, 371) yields 1.19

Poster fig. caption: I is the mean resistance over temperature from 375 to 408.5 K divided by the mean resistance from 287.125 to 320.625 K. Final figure 0.91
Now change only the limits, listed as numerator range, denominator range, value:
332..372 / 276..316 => 0.97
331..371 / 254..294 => 0.94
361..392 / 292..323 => 0.74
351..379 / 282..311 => 0.79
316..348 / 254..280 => 1.03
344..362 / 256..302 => 1.01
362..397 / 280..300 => 0.79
